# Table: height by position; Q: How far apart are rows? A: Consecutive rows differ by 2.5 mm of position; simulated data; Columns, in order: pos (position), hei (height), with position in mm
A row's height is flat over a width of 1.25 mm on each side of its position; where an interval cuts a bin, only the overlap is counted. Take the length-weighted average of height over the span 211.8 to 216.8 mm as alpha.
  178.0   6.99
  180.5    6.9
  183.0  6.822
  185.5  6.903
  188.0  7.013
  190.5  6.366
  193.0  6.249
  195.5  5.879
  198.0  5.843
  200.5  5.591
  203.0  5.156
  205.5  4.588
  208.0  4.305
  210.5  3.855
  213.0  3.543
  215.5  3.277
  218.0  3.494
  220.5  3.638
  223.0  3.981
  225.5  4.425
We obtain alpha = 3.41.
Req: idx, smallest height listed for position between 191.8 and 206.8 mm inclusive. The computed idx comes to 4.588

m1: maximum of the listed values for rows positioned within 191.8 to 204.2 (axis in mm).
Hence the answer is 6.249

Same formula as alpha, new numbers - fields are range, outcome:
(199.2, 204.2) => 5.38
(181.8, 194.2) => 6.67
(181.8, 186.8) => 6.86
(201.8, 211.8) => 4.47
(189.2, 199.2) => 6.09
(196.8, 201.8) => 5.71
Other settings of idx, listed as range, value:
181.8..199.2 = 5.843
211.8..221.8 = 3.277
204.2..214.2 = 3.543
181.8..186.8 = 6.822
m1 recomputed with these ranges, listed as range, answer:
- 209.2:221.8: 3.855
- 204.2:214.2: 4.588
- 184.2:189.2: 7.013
